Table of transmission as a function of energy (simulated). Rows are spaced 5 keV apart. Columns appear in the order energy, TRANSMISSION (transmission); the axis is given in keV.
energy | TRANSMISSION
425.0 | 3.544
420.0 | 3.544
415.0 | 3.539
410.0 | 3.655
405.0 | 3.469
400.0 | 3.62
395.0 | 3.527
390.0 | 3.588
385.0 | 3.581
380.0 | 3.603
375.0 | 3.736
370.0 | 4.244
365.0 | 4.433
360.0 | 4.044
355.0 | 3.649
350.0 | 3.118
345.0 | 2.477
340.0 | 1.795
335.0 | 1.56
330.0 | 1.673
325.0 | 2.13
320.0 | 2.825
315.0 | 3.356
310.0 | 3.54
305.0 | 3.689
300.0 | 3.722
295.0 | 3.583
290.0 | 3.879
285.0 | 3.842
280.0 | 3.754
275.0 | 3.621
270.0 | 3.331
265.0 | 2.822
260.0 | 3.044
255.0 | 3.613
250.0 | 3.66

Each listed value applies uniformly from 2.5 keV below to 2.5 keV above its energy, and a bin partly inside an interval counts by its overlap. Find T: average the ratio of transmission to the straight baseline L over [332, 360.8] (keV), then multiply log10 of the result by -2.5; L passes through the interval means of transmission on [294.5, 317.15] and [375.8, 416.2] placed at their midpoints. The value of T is 0.31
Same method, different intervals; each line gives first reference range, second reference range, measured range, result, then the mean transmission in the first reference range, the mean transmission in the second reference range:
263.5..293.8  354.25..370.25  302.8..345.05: 0.44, 3.57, 4.12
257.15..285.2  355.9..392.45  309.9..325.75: 0.21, 3.37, 3.88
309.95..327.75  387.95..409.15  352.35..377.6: -0.22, 2.87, 3.56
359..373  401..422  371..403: 0.08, 4.24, 3.56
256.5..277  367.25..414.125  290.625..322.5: -0.04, 3.21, 3.67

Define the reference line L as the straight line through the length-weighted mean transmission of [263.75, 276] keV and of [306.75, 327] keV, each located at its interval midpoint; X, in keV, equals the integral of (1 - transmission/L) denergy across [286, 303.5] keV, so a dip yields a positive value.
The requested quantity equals -3.40 keV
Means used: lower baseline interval 3.26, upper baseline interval 3.01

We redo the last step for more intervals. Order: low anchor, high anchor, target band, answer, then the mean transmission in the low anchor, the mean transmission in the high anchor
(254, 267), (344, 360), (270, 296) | -4.5 keV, 3.12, 3.29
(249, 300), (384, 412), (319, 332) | 5.1 keV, 3.52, 3.57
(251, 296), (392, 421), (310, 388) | 9.6 keV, 3.5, 3.56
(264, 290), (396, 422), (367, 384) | -1.4 keV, 3.55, 3.56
